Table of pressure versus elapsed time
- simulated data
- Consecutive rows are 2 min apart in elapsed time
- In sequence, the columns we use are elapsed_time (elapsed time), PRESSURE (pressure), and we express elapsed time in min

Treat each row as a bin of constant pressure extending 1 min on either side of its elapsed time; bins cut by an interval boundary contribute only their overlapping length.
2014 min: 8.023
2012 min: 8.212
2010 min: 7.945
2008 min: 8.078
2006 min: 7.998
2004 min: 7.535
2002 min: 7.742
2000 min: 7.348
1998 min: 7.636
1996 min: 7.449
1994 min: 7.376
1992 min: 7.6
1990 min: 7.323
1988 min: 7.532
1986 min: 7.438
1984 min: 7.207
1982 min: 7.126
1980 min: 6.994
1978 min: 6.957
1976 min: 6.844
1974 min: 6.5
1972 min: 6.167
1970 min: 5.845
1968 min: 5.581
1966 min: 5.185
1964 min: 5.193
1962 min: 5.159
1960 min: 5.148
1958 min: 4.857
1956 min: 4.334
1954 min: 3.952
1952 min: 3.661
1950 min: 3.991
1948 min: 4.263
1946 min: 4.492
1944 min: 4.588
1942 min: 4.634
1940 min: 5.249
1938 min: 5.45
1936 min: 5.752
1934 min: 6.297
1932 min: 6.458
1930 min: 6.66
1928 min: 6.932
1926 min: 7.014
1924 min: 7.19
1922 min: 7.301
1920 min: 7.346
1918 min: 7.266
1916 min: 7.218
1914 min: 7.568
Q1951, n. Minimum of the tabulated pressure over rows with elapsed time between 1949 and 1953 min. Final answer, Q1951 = 3.661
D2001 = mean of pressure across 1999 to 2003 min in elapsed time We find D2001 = 7.54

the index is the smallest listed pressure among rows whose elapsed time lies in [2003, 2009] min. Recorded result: 7.535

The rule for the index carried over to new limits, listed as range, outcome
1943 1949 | 4.263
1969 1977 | 5.845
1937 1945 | 4.588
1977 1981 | 6.957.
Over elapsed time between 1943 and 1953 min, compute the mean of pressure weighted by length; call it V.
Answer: 4.2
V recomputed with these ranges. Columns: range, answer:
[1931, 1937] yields 6.17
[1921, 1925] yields 7.25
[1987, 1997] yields 7.46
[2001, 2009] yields 7.84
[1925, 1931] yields 6.87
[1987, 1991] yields 7.43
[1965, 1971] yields 5.54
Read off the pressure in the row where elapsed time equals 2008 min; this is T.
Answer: 8.078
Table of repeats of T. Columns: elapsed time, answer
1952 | 3.661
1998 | 7.636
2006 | 7.998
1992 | 7.6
